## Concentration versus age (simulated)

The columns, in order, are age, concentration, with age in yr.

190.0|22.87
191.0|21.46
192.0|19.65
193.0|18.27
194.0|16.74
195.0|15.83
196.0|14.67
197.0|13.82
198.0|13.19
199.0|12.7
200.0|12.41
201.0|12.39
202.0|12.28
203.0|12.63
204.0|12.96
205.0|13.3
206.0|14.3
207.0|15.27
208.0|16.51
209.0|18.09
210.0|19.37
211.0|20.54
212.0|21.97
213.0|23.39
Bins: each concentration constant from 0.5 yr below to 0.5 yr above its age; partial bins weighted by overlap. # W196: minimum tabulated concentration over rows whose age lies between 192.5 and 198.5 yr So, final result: 13.19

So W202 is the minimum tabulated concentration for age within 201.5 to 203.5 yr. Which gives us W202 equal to 12.28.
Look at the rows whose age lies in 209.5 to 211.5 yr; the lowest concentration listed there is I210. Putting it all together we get 19.37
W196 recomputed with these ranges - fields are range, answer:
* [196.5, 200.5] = 12.41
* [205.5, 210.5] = 14.3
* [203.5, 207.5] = 12.96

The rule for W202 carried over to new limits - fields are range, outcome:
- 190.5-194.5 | 16.74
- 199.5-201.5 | 12.39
